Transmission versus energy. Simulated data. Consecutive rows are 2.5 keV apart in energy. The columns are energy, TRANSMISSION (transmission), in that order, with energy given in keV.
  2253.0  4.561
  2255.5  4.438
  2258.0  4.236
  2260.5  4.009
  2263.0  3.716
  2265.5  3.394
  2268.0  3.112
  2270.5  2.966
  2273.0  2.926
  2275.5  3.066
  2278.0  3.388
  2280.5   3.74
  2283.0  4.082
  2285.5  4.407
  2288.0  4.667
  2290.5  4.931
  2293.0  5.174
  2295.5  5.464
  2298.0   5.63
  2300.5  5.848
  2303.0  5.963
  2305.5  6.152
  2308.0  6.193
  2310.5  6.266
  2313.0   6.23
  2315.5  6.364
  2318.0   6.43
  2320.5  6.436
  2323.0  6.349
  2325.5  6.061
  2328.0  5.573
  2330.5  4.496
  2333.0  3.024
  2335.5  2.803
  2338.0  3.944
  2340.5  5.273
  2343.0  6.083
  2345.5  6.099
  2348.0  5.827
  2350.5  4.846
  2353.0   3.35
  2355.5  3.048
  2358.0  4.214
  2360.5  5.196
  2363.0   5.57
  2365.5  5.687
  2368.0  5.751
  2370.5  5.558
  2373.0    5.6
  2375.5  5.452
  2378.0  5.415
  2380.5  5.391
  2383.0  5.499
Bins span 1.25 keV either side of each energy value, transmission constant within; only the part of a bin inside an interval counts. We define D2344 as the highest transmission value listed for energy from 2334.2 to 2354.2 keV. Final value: 6.099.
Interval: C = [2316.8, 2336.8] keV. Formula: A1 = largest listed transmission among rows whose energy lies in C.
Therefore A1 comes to 6.436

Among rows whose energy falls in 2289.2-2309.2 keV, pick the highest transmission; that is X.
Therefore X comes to 6.193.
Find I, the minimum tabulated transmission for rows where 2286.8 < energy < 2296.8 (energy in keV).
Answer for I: 4.667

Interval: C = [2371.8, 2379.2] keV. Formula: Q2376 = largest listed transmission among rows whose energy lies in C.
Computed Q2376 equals 5.6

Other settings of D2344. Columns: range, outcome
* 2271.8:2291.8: 4.931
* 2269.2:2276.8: 3.066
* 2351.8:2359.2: 4.214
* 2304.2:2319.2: 6.43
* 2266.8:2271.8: 3.112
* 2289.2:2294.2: 5.174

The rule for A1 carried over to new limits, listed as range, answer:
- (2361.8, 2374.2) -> 5.751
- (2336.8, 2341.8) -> 5.273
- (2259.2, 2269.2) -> 4.009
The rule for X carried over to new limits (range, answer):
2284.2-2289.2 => 4.667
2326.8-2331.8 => 5.573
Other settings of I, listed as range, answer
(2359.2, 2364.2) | 5.196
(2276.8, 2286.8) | 3.388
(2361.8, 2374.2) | 5.558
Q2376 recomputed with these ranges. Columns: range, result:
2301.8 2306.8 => 6.152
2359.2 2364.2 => 5.57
